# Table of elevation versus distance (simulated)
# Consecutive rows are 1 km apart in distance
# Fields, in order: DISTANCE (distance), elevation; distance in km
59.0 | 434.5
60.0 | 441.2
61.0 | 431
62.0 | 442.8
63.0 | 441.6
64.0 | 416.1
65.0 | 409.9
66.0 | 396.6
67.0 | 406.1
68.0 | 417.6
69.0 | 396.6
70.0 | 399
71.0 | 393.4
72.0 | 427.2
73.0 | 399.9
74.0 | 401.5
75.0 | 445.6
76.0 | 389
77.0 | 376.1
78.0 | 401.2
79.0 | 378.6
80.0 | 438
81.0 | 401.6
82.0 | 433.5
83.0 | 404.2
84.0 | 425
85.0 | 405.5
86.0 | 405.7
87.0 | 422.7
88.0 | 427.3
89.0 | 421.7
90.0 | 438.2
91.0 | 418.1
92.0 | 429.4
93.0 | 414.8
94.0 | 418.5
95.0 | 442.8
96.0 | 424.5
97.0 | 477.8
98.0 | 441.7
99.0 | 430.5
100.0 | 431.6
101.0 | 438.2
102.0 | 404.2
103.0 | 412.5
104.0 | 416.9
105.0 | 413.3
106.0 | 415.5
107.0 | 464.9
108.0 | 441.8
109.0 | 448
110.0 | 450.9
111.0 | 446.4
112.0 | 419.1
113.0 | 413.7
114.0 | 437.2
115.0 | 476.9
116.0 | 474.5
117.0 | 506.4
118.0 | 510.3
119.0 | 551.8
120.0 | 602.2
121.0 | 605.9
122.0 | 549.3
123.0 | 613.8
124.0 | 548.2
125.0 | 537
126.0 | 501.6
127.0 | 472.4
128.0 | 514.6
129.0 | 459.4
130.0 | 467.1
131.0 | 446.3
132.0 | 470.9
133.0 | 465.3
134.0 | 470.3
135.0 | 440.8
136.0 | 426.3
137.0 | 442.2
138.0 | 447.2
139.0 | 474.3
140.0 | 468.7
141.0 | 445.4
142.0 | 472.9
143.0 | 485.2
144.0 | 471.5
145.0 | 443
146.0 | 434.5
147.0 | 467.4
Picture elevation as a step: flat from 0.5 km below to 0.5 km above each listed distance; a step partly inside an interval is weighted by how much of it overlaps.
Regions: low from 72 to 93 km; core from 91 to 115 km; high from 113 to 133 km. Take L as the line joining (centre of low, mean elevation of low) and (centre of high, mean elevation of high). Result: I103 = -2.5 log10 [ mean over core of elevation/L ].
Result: 0.07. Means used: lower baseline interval 414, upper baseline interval 509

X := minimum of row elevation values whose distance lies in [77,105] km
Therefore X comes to 376.1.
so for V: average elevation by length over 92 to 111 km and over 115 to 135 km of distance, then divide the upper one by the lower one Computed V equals 1.18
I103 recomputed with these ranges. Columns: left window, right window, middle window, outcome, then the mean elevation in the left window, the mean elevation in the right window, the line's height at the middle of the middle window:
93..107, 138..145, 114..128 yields -0.18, 429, 466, 448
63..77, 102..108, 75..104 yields -0.01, 408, 424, 417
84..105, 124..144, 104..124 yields -0.09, 426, 471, 448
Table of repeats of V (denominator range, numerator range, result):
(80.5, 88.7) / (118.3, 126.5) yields 1.35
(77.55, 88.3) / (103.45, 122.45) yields 1.15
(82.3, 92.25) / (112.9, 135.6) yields 1.20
